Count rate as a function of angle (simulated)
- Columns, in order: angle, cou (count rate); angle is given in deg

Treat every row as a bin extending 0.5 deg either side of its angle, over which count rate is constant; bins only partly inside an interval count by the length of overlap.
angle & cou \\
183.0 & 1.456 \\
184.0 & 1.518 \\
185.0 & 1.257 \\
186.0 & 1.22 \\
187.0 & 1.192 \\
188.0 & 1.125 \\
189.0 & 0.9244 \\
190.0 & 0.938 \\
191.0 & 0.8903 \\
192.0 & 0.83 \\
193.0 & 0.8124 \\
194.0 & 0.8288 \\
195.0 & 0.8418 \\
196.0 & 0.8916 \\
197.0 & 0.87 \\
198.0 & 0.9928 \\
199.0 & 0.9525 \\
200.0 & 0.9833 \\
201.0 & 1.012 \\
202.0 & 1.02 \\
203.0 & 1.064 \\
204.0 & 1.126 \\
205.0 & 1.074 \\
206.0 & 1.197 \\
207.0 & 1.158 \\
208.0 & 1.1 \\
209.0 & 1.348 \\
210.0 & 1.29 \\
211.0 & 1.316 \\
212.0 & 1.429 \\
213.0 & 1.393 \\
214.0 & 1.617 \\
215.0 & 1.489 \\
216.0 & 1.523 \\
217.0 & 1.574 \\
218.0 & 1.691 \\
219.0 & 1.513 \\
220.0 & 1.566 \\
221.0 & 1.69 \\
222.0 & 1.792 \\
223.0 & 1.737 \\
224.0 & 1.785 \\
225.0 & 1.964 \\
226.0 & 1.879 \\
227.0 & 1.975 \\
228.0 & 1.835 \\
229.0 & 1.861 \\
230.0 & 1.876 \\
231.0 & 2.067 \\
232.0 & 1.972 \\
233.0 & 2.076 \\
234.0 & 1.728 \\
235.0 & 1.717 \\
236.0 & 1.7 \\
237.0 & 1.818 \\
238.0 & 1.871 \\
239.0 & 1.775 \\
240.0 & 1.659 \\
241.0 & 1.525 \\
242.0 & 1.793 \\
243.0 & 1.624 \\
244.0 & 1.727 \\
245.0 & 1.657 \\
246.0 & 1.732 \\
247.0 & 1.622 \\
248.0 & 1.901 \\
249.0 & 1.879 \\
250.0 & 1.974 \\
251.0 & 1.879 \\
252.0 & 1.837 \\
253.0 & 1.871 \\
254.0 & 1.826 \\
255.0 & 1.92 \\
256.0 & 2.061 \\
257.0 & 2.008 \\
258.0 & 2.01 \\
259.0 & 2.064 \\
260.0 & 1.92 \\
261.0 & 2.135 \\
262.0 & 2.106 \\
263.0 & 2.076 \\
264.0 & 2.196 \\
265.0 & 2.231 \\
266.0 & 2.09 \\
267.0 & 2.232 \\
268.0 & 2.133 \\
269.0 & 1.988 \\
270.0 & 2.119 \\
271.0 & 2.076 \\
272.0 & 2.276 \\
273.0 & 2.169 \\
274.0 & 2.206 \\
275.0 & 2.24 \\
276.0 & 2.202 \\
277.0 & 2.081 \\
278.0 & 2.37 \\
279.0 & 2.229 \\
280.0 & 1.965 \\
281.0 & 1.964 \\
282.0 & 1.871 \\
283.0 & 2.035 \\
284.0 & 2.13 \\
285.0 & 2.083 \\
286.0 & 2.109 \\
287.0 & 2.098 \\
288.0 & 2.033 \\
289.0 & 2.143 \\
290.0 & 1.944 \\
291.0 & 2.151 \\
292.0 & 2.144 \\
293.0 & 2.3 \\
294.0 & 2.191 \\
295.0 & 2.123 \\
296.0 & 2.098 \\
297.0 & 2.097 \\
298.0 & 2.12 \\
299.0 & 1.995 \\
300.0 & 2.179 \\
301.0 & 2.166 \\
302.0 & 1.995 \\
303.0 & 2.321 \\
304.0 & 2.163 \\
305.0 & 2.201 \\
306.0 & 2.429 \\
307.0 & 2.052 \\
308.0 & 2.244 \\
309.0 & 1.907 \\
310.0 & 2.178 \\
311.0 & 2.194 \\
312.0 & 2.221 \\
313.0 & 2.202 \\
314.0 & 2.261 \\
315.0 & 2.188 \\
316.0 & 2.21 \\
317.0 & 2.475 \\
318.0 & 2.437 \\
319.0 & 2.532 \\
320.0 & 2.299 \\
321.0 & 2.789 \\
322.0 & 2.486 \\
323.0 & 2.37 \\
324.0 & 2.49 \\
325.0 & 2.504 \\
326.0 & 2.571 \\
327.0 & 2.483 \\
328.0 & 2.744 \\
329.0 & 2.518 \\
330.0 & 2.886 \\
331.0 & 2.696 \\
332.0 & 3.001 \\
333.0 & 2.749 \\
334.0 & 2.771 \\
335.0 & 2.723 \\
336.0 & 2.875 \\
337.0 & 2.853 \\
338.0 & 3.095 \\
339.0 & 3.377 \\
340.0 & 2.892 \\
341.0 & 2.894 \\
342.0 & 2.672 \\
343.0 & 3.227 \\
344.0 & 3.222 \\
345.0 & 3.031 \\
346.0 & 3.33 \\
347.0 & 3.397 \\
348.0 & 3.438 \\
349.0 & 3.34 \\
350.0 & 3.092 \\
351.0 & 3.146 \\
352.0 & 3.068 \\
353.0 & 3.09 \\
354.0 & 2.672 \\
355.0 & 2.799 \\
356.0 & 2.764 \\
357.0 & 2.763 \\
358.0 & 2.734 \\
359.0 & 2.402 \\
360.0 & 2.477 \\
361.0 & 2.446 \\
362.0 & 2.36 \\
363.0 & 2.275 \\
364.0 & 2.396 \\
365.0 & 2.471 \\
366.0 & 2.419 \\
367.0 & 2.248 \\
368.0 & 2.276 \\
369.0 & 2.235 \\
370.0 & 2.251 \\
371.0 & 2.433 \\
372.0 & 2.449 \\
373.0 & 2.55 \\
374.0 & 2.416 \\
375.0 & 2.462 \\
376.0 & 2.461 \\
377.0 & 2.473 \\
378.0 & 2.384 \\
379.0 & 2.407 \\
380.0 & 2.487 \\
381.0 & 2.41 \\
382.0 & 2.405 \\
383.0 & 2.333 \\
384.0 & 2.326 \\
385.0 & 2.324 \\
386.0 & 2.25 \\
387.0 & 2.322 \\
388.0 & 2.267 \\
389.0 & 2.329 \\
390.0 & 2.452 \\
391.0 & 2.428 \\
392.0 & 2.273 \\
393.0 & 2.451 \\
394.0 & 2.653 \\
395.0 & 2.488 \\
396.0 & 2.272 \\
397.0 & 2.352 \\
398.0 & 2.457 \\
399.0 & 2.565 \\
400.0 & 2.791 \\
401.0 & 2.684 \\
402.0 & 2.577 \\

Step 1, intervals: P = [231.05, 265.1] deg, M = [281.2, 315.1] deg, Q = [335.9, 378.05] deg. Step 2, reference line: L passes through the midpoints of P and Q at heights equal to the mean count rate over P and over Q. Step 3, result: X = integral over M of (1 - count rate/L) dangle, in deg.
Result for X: 2.10 deg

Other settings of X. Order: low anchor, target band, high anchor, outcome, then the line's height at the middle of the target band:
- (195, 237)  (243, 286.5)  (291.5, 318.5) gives -3.6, 1.87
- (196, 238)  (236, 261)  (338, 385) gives -1.0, 1.76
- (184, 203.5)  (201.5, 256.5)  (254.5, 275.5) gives -4.1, 1.55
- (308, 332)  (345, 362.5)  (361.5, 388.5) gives -3.7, 2.39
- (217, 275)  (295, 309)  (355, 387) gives -0.1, 2.14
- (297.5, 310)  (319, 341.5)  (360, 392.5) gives -5.0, 2.23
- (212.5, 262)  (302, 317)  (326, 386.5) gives 0.9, 2.34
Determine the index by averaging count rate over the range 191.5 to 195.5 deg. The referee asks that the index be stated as 0.828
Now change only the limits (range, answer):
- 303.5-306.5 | 2.26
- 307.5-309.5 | 2.08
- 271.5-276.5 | 2.22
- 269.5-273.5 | 2.16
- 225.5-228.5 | 1.9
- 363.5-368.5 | 2.36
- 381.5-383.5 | 2.37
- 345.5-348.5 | 3.39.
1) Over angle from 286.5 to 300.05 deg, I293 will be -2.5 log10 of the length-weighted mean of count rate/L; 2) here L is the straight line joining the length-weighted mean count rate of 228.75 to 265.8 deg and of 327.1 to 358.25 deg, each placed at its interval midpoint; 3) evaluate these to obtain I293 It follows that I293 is 0.14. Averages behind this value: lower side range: 1.89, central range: 2.11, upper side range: 2.96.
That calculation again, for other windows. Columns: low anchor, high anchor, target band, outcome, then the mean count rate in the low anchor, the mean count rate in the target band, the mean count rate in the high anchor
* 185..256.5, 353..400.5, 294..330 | -0.122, 1.5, 2.3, 2.45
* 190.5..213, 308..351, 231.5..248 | -0.141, 1.05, 1.75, 2.71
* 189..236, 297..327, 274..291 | -0.043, 1.4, 2.1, 2.28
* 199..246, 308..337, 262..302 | -0.004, 1.57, 2.12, 2.49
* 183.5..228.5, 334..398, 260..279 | -0.183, 1.29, 2.16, 2.63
